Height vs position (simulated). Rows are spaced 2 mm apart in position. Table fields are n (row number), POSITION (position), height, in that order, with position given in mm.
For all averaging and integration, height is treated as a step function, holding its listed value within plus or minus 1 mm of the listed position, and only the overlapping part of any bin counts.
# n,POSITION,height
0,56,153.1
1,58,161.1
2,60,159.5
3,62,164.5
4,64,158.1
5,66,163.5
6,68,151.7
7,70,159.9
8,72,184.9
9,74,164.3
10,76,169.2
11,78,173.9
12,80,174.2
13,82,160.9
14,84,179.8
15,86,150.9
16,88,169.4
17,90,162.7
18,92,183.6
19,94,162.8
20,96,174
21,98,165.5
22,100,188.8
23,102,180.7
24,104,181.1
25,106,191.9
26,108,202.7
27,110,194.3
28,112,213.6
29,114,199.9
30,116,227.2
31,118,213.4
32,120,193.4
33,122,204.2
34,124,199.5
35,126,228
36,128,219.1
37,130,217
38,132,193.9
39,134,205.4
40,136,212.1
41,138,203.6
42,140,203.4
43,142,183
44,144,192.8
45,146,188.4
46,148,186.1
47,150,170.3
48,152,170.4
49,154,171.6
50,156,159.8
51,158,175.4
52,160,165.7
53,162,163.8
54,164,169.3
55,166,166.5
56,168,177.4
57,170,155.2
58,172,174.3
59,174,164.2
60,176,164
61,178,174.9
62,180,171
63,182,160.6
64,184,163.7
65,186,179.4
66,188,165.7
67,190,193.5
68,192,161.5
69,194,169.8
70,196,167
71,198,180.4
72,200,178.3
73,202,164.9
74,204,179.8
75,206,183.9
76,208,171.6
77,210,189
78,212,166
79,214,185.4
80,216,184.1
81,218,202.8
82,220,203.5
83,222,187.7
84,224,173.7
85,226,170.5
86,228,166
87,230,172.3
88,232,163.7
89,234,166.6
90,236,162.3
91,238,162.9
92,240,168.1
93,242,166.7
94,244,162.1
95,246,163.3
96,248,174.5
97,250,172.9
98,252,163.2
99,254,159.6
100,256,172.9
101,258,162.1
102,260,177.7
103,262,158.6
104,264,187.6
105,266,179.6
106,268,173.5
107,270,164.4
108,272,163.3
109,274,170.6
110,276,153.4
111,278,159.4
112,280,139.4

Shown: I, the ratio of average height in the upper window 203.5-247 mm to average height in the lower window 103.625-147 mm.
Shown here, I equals 0.9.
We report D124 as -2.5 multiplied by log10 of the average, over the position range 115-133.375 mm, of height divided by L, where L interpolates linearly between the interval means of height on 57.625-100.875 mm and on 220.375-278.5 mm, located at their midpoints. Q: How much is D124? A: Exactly -0.25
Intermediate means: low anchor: 167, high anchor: 169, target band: 211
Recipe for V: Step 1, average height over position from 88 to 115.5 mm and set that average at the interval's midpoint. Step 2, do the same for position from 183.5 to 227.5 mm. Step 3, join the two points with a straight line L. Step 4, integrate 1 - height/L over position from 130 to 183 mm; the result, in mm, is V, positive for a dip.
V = 0.86 mm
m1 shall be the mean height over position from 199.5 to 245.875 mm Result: 175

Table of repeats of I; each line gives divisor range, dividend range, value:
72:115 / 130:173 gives 1.02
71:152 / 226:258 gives 0.88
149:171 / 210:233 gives 1.07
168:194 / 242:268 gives 1.00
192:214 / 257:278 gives 0.96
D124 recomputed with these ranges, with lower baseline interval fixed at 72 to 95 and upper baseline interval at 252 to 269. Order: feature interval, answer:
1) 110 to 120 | -0.231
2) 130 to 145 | -0.181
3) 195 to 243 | -0.033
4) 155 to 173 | 0.016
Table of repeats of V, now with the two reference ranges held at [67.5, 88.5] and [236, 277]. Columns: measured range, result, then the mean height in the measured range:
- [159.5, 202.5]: -0.53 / 170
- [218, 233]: -0.97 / 179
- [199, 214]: -0.82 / 177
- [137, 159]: -1.93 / 182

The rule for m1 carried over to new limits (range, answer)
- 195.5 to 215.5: 177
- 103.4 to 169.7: 192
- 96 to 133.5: 200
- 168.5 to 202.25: 170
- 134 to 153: 191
